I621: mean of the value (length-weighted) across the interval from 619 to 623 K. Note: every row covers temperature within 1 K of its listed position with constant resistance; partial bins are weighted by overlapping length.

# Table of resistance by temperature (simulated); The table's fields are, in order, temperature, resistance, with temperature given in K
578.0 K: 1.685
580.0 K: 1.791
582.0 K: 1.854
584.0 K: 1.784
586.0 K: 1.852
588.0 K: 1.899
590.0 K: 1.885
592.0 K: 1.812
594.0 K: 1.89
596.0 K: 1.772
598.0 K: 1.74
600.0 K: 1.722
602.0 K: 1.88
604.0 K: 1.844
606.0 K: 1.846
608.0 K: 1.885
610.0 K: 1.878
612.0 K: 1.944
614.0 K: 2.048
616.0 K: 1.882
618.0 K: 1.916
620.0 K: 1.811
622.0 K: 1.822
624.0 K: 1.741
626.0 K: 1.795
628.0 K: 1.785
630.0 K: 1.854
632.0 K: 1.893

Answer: 1.82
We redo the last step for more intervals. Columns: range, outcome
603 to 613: 1.88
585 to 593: 1.86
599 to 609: 1.84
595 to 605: 1.79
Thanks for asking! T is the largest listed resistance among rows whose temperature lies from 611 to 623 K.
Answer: 2.048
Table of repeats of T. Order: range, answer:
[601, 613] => 1.944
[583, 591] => 1.899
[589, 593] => 1.885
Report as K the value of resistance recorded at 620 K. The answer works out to 1.811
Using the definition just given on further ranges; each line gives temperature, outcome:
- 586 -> 1.852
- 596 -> 1.772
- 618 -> 1.916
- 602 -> 1.88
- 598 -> 1.74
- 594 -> 1.89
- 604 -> 1.844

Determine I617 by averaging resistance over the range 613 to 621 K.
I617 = 1.91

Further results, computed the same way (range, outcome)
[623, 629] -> 1.77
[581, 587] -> 1.83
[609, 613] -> 1.91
